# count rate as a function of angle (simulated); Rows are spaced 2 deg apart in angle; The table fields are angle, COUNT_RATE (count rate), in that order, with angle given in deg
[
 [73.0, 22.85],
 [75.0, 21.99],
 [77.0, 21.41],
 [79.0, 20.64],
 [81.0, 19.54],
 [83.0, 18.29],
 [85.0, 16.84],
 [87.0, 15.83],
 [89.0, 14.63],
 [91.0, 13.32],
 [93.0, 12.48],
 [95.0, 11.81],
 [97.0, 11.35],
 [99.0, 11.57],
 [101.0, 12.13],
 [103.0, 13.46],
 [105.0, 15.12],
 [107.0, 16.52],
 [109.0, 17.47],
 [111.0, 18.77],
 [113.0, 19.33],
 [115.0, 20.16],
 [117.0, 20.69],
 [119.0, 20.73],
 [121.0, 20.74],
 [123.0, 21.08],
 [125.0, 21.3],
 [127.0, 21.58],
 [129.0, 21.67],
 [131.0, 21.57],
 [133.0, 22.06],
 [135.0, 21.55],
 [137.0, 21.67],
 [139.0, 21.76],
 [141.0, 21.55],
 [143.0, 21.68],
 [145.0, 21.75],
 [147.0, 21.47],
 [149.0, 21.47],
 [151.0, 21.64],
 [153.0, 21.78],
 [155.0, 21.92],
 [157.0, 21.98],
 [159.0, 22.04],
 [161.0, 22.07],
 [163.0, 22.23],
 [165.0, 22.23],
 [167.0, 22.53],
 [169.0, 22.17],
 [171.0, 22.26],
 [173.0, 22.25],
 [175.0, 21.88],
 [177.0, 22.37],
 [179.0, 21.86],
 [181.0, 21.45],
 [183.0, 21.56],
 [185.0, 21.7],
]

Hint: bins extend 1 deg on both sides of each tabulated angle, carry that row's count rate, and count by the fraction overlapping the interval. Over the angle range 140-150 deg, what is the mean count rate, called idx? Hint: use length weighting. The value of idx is 21.6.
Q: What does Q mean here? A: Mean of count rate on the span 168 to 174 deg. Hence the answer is 22.2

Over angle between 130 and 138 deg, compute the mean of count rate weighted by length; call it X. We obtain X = 21.7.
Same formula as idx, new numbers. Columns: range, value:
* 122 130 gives 21.4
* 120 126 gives 21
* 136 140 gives 21.7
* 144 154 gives 21.6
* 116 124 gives 20.8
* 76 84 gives 20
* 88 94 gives 13.5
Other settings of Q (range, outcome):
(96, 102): 11.7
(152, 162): 22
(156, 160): 22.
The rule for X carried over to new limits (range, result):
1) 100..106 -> 13.6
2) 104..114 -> 17.4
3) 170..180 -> 22.1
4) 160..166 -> 22.2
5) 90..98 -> 12.2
